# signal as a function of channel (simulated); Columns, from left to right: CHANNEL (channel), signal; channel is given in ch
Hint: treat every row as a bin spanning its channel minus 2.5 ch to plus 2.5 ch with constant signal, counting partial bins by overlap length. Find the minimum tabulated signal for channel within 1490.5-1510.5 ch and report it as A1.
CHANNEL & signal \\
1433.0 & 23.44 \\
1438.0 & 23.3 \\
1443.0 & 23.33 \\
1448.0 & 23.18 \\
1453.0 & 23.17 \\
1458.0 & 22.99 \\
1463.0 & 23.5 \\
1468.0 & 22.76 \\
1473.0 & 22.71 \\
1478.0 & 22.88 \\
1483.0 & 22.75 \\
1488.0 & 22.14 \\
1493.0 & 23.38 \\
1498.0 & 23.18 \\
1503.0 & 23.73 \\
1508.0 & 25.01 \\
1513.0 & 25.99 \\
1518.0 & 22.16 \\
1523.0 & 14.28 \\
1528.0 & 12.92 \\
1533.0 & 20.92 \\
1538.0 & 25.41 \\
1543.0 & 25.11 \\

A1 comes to 23.18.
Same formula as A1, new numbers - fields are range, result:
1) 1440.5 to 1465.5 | 22.99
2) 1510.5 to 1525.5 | 14.28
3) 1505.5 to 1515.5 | 25.01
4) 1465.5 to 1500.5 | 22.14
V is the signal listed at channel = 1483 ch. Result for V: 22.75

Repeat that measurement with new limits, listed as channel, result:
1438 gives 23.3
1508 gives 25.01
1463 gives 23.5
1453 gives 23.17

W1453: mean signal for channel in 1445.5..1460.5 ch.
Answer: 23.1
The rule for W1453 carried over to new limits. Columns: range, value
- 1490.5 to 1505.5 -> 23.4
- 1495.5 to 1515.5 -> 24.5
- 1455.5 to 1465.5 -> 23.2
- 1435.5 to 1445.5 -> 23.3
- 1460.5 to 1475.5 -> 23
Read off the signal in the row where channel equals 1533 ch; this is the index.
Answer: 20.92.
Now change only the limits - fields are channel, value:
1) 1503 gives 23.73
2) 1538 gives 25.41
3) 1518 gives 22.16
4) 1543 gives 25.11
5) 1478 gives 22.88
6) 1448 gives 23.18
